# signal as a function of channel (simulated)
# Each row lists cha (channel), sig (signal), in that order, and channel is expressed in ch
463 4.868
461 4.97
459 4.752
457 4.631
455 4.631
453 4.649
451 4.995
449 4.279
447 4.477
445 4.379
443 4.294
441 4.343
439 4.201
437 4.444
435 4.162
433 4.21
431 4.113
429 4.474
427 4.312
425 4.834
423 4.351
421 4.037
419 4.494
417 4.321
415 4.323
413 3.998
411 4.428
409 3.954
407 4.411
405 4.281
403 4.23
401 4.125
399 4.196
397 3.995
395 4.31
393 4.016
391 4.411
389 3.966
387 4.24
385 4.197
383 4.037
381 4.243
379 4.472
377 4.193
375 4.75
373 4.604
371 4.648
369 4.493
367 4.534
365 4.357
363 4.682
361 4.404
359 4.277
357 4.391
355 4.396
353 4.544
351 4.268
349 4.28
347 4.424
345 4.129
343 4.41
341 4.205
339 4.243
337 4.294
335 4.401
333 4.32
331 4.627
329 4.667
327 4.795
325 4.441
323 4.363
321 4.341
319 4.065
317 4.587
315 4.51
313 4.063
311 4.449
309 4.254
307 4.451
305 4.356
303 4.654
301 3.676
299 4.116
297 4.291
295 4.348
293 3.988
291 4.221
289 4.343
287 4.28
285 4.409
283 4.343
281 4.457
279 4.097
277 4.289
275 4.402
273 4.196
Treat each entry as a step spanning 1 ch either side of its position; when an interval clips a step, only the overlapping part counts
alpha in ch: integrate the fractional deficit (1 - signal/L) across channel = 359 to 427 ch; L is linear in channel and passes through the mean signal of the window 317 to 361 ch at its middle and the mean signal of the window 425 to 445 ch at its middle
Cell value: 0.4 ch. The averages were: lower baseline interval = 4.38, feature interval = 4.32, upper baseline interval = 4.32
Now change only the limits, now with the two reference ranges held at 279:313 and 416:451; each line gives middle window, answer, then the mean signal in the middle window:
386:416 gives 1.0 ch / 4.19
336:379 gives -0.9 ch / 4.41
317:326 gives -0.1 ch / 4.33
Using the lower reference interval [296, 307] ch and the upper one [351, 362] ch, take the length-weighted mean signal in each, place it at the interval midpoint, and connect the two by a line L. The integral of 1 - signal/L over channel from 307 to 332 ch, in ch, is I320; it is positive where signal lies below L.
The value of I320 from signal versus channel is -0.8 ch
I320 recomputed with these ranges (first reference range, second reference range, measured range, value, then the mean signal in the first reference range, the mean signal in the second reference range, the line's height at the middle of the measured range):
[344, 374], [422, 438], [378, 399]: 1.0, 4.43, 4.36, 4.4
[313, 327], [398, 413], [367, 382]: -0.7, 4.39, 4.22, 4.28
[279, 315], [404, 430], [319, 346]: -0.6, 4.28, 4.32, 4.29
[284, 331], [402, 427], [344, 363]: -0.2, 4.34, 4.31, 4.32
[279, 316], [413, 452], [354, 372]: -0.6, 4.28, 4.36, 4.32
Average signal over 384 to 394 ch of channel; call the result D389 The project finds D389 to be 4.17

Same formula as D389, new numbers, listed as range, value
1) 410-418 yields 4.27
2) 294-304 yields 4.22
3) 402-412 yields 4.26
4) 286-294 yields 4.21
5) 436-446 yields 4.33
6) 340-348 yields 4.29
